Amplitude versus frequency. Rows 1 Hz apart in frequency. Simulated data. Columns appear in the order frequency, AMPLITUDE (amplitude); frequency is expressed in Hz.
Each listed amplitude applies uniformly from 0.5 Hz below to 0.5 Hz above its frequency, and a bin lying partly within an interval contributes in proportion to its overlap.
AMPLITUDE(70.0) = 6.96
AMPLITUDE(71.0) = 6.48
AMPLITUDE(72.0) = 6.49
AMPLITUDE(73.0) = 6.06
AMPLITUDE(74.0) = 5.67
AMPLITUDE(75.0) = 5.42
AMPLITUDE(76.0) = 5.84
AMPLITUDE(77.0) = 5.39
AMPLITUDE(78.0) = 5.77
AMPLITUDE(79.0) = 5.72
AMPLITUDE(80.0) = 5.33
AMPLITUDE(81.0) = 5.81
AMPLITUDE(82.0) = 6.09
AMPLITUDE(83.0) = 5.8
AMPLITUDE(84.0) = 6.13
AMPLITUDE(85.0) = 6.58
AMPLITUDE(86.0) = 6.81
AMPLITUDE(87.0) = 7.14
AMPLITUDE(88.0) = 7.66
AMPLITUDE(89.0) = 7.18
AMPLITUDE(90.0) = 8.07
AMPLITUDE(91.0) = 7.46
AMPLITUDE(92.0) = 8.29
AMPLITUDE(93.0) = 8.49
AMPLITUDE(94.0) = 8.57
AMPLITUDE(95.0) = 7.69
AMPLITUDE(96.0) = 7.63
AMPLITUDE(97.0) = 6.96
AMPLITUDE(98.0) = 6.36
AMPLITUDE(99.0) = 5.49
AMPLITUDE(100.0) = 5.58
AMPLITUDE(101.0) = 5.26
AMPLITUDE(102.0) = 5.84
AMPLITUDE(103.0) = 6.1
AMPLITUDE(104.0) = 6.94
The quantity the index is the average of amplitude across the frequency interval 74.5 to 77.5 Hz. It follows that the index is 5.55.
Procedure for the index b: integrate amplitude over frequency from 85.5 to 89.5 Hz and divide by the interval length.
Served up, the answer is 7.2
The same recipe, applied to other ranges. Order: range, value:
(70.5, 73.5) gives 6.34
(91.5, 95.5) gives 8.26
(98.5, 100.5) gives 5.54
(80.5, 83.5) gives 5.9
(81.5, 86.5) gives 6.28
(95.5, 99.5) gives 6.61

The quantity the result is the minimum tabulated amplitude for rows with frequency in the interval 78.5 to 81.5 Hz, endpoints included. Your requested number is 5.33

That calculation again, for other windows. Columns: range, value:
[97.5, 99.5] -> 5.49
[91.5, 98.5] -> 6.36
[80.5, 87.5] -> 5.8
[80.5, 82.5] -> 5.81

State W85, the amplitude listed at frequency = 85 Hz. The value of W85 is 6.58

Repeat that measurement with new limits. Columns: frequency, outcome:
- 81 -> 5.81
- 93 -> 8.49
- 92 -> 8.29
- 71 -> 6.48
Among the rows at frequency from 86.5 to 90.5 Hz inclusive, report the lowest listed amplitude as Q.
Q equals 7.14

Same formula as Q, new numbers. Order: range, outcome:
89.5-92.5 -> 7.46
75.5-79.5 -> 5.39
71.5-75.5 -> 5.42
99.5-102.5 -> 5.26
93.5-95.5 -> 7.69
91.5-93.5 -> 8.29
